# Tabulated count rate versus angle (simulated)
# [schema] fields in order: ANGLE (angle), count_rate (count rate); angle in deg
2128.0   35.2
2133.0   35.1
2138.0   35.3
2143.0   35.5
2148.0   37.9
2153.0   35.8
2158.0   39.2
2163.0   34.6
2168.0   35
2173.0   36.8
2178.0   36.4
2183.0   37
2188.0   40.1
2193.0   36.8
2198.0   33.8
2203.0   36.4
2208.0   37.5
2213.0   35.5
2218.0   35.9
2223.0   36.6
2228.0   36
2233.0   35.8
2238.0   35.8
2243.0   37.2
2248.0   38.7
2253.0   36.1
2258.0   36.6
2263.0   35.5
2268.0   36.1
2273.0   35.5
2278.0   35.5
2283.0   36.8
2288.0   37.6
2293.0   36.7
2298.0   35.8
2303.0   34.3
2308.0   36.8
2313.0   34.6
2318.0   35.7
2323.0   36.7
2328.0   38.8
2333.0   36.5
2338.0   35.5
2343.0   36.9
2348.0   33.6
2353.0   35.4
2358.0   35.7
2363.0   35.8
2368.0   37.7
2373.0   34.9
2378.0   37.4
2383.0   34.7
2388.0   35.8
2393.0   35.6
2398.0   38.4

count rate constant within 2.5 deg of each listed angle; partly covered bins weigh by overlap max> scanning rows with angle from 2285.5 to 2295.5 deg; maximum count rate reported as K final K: 37.6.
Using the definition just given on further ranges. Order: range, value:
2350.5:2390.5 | 37.7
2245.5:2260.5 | 38.7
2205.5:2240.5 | 37.5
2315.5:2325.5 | 36.7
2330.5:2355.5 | 36.9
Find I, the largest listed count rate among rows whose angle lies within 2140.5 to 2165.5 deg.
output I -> 39.2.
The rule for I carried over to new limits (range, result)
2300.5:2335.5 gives 38.8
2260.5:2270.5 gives 36.1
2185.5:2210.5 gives 40.1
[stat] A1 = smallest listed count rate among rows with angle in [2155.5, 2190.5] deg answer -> 34.6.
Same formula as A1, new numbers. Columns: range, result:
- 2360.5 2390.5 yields 34.7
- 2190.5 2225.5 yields 33.8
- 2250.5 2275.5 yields 35.5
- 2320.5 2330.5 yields 36.7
